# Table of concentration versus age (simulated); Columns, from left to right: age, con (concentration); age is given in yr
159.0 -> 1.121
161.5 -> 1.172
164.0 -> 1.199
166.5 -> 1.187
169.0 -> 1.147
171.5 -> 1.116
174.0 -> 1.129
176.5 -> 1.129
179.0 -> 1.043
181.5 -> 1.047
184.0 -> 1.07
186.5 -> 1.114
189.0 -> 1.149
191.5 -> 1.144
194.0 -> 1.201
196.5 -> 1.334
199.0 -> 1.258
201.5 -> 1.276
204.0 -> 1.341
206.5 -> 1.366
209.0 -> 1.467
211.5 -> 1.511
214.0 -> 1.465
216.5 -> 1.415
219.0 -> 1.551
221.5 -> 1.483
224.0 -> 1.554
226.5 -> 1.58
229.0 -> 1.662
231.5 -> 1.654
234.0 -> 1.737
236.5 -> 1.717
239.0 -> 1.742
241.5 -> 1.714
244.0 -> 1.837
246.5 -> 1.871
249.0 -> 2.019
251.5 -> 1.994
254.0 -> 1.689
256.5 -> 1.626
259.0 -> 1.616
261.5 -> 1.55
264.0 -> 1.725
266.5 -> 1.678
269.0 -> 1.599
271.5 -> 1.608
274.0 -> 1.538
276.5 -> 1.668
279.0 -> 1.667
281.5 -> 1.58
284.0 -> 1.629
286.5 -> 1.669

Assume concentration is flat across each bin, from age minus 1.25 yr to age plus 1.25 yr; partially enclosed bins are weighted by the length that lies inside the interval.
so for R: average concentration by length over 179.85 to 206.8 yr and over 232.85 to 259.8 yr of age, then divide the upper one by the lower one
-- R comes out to 1.48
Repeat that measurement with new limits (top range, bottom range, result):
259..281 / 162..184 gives 1.45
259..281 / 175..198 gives 1.43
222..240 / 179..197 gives 1.46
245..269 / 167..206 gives 1.49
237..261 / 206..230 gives 1.18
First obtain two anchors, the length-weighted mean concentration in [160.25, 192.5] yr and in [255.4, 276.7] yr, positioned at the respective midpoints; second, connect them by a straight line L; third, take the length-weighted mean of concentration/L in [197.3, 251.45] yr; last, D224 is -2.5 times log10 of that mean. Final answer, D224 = -0.14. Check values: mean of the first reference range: 1.13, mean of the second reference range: 1.62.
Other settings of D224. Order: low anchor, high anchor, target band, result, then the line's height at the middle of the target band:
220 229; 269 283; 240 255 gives -0.17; 1.58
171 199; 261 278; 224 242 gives -0.18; 1.42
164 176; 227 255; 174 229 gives 0.10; 1.43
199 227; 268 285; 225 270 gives -0.13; 1.54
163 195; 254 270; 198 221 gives -0.07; 1.31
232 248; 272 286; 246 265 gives -0.03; 1.71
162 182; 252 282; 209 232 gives -0.11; 1.39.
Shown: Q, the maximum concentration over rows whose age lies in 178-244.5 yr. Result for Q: 1.837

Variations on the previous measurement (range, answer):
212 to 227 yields 1.58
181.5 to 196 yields 1.201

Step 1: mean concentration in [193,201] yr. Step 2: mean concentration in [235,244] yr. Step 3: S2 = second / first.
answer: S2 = 1.4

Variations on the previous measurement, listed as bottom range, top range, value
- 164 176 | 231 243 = 1.50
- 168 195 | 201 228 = 1.31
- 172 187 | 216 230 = 1.42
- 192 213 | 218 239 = 1.21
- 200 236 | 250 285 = 1.10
